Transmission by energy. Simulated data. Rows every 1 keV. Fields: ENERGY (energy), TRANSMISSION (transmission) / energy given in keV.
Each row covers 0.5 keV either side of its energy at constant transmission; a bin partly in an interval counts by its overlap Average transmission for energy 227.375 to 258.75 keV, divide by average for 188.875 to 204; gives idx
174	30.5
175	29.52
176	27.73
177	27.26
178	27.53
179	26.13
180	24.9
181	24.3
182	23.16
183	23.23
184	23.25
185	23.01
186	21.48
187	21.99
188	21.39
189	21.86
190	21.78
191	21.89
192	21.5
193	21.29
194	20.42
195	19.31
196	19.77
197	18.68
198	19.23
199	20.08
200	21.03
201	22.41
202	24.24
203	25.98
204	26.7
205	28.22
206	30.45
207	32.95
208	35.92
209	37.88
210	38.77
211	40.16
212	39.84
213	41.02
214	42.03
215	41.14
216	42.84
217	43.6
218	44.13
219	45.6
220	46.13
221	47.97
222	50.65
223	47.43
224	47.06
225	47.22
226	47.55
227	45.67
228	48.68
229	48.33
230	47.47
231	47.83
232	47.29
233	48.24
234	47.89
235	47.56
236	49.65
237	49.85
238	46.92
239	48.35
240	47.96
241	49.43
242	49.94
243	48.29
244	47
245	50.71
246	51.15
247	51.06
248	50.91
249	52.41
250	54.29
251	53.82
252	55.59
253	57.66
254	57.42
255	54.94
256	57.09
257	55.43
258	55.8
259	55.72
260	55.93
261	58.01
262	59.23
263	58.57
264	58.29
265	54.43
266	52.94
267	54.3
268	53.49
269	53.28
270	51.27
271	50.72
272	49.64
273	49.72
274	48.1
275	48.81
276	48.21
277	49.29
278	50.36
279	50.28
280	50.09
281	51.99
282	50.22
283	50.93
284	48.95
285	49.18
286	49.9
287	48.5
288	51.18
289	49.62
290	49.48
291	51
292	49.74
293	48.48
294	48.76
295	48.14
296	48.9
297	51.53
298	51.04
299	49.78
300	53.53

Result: 2.4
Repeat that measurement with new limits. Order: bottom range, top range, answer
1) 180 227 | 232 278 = 1.65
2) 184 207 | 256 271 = 2.45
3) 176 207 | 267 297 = 2.15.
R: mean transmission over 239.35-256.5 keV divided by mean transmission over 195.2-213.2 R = 1.8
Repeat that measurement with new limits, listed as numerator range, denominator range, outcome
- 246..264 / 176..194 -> 2.38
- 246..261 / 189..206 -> 2.46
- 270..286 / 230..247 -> 1.02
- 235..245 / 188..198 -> 2.35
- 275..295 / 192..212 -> 1.86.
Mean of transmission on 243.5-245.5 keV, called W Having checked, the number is 48.9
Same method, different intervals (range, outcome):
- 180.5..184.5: 23.5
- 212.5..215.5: 41.4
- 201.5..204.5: 25.6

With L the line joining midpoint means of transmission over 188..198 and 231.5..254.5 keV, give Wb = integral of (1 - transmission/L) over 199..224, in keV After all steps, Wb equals -3.9 keV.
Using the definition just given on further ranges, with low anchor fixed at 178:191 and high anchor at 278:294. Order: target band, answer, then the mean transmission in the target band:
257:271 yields -3.57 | 55.3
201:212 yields -1.11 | 32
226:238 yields -4.13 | 48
